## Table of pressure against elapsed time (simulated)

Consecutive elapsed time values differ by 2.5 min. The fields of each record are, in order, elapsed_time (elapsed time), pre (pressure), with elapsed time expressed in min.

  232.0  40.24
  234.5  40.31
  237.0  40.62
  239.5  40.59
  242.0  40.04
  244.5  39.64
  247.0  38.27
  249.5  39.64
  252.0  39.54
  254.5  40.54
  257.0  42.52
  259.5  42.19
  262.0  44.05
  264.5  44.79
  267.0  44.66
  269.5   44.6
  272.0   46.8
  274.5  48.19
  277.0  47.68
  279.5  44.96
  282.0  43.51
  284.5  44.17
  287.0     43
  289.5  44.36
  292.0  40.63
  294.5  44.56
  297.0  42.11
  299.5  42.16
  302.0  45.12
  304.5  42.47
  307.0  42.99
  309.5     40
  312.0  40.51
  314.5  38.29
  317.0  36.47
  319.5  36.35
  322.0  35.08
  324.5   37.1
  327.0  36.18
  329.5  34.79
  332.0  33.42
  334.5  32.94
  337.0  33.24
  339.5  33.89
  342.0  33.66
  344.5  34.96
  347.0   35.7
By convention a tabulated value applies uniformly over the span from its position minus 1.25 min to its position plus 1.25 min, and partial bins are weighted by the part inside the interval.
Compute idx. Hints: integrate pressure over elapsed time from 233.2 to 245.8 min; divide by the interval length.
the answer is 40.2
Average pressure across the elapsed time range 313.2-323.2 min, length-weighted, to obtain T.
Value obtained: 36.6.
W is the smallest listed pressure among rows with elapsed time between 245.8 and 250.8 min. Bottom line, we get 38.27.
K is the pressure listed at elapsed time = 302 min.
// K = 45.12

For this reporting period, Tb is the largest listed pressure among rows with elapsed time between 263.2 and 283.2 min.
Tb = 48.19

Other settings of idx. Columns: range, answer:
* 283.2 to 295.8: 43.3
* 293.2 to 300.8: 42.9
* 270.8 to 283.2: 46.2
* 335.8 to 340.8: 33.6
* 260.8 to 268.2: 44.5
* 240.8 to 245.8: 39.8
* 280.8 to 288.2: 43.6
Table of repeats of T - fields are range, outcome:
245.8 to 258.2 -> 40.1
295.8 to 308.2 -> 43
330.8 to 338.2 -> 33.2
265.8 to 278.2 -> 46.4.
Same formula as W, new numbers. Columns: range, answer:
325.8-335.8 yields 32.94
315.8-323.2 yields 35.08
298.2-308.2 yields 42.16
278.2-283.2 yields 43.51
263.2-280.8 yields 44.6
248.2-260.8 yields 39.54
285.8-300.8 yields 40.63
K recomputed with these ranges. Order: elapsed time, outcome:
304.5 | 42.47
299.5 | 42.16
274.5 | 48.19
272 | 46.8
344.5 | 34.96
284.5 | 44.17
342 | 33.66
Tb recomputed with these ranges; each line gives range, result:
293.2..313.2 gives 45.12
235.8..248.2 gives 40.62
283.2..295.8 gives 44.56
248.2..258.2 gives 42.52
